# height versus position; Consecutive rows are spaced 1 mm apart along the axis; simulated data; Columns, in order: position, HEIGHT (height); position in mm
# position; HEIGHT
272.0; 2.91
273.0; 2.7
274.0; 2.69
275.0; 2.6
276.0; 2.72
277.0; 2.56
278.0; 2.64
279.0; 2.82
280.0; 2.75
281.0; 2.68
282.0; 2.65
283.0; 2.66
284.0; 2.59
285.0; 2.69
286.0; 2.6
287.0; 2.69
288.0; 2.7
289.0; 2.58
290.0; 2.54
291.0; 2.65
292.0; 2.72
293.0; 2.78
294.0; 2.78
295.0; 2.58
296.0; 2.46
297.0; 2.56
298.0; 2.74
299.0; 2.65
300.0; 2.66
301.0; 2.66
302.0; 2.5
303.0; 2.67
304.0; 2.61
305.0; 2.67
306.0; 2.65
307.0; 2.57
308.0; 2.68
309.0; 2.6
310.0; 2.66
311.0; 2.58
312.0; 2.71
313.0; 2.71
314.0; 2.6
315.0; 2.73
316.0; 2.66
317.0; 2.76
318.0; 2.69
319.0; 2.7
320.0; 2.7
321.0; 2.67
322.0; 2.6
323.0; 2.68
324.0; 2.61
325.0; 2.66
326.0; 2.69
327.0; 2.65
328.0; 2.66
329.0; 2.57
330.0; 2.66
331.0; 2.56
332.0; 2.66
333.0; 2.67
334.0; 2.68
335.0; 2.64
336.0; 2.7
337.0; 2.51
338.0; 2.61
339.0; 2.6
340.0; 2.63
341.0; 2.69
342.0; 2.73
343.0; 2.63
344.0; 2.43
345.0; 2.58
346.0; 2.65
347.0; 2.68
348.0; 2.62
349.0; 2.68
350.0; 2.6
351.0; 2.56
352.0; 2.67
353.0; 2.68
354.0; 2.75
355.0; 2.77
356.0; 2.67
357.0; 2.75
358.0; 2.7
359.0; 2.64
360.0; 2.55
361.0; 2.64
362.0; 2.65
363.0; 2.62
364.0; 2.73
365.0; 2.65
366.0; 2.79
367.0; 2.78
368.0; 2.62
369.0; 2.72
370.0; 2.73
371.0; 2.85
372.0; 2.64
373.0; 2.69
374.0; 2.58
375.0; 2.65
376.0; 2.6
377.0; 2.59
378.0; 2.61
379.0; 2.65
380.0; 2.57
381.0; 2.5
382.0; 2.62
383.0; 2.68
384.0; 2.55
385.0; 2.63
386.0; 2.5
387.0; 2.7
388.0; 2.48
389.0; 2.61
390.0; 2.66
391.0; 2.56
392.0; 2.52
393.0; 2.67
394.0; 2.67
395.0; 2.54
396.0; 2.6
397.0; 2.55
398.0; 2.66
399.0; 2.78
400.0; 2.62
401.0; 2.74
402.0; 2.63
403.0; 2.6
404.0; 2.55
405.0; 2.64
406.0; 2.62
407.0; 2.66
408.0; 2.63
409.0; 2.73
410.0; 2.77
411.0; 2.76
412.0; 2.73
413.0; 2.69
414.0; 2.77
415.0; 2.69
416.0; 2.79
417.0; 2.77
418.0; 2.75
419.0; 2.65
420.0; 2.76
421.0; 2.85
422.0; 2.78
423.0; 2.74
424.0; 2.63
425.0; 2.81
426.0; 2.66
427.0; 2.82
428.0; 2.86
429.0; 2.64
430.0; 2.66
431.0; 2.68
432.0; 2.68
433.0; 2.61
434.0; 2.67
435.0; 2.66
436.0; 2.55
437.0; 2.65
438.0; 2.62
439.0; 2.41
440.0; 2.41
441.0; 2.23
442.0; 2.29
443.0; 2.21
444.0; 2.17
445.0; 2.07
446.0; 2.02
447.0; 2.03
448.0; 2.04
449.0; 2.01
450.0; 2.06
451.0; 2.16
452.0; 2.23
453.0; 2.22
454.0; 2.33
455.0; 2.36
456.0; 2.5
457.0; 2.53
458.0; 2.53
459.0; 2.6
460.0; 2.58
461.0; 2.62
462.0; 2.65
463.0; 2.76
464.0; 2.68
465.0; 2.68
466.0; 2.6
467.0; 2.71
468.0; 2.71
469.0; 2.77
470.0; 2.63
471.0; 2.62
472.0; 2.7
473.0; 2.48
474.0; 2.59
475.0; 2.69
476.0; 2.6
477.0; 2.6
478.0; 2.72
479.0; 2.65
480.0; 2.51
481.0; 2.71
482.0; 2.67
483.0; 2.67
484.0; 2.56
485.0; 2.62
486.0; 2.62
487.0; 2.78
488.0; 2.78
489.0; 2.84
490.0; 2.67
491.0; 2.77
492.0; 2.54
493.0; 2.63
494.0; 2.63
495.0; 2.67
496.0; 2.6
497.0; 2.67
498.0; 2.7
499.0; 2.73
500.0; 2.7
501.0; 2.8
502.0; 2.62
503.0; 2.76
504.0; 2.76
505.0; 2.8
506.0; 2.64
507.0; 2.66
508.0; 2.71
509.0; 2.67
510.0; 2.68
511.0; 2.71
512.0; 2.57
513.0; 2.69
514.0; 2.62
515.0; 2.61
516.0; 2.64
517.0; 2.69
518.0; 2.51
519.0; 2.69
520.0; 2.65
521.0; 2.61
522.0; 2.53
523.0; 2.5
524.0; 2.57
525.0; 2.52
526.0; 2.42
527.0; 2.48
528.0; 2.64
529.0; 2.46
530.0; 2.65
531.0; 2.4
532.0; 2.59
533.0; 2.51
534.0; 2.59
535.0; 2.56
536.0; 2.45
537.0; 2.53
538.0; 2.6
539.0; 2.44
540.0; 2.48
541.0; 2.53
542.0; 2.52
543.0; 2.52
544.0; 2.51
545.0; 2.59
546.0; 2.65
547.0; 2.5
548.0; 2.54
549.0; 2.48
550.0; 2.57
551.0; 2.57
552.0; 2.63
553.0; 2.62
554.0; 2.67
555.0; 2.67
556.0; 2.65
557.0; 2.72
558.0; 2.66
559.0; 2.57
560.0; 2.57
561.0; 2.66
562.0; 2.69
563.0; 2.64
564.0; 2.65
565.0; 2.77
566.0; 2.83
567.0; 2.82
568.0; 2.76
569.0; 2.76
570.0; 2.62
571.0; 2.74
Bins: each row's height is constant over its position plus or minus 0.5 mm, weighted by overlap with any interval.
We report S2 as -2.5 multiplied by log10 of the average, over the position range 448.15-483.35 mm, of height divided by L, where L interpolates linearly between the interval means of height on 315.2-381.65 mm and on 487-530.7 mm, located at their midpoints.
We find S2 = 0.04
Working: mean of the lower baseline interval 2.65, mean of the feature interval 2.54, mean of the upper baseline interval 2.65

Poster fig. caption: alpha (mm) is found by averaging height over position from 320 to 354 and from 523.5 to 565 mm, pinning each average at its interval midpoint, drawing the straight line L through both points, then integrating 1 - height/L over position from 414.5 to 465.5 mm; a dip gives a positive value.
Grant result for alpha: 1.70 mm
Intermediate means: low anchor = 2.64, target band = 2.52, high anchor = 2.57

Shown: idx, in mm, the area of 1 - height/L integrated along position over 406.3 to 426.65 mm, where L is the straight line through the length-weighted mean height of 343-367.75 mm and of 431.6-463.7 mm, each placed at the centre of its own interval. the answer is -2.0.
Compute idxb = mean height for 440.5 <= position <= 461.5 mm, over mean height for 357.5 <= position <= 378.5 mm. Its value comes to 0.85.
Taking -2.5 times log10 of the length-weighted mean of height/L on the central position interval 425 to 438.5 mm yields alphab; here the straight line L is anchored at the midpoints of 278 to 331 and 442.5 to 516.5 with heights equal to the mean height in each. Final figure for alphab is -0.036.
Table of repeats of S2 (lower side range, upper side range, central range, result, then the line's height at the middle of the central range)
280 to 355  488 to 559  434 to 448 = 0.13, 2.63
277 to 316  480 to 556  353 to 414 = -0.01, 2.64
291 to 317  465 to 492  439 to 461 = 0.17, 2.66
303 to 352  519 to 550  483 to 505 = -0.05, 2.56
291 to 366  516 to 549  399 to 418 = -0.03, 2.61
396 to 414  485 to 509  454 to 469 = 0.03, 2.69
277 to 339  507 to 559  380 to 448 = 0.01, 2.62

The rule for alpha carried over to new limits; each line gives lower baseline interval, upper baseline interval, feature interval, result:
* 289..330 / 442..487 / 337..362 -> -0.3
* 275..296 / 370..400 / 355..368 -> -0.3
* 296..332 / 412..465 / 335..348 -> 0.0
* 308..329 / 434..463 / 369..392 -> -0.9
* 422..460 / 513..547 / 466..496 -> -1.9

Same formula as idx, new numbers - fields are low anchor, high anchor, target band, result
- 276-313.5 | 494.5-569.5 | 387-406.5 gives 0.1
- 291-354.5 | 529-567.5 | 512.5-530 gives 0.1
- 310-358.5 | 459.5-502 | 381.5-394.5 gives 0.3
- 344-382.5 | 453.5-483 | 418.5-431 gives -0.5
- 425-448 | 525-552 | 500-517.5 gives -1.2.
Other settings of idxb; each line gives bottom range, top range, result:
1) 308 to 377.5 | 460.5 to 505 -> 1.01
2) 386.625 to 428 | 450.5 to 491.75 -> 0.97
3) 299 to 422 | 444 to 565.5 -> 0.97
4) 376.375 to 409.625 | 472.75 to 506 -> 1.02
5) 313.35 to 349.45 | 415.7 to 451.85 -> 0.95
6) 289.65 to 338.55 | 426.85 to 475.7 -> 0.94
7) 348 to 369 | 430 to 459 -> 0.88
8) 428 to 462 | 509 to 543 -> 1.07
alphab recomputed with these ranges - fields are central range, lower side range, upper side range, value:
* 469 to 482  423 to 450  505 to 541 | -0.05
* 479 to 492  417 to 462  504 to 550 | -0.06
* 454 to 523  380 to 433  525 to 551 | -0.03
